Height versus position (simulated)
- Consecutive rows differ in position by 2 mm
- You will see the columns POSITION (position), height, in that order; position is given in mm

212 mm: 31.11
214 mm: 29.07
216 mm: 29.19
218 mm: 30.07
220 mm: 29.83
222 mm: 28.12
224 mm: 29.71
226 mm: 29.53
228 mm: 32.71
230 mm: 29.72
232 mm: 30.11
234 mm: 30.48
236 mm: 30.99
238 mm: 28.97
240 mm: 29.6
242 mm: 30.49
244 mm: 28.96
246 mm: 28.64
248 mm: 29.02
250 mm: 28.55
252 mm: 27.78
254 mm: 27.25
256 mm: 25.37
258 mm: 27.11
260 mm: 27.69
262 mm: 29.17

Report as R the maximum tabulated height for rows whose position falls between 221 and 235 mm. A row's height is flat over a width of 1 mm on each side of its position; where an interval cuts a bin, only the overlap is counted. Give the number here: 32.71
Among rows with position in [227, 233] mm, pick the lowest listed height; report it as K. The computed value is 29.72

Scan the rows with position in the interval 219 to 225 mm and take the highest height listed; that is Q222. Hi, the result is 29.83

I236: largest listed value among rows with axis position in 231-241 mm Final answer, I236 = 30.99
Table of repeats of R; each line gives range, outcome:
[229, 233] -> 30.11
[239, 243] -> 30.49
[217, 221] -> 30.07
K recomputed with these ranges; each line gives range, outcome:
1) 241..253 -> 27.78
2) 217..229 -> 28.12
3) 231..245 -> 28.96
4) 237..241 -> 28.97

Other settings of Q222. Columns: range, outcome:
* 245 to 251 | 29.02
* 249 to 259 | 28.55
